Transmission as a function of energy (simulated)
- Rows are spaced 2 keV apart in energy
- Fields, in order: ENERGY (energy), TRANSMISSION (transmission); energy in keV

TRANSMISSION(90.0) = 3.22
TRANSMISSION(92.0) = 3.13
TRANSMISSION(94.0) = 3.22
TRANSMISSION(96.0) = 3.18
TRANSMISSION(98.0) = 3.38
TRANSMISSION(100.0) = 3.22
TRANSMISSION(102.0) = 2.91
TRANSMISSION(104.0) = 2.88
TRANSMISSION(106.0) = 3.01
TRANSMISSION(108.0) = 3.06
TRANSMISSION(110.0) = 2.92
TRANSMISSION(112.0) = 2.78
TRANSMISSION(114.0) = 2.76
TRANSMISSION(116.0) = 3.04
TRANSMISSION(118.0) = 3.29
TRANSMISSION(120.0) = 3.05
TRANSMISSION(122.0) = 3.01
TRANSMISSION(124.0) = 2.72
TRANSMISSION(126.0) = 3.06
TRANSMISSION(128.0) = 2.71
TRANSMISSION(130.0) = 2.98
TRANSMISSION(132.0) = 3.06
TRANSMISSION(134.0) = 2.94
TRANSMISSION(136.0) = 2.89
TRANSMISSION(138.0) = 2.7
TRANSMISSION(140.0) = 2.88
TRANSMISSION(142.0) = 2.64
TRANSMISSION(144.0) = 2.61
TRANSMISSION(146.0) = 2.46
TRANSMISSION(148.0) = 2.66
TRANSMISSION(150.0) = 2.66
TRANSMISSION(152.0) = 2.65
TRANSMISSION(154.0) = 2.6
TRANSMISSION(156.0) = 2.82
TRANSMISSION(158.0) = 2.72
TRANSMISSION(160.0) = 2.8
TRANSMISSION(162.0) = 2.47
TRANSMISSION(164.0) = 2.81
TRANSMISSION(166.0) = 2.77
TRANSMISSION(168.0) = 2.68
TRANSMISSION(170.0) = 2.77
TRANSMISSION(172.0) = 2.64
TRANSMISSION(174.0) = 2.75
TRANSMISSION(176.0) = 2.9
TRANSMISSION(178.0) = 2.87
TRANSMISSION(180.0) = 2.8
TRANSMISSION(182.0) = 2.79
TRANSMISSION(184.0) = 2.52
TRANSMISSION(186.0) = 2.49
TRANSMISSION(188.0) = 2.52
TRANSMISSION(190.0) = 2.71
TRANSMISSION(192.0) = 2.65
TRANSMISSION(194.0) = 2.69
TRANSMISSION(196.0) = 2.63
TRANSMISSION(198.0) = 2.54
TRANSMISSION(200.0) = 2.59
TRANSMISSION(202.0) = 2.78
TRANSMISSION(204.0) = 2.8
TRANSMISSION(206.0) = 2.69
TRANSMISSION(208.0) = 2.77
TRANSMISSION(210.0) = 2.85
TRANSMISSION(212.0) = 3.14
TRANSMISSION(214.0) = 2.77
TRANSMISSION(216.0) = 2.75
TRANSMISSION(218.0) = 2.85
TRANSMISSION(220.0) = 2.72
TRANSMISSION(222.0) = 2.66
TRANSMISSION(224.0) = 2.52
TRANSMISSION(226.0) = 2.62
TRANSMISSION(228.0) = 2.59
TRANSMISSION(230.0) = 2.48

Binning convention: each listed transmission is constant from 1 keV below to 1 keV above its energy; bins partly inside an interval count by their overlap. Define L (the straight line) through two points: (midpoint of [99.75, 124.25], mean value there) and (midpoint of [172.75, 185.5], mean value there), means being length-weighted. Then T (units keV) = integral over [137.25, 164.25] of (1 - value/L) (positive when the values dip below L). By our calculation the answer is 1.7 keV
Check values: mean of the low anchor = 2.97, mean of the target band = 2.67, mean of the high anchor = 2.76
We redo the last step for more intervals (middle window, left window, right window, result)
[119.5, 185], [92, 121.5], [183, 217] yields 2.6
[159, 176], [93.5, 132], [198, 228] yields 0.8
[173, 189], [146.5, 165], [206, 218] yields 0.3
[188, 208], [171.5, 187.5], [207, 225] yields 0.6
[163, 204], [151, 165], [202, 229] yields 0.3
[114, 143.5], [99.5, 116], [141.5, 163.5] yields -1.2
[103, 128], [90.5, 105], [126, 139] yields 0.5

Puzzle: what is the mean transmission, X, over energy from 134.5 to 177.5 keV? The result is 2.71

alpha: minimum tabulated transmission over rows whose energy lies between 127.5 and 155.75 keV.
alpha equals 2.46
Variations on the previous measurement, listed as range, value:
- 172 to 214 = 2.49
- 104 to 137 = 2.71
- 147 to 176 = 2.47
